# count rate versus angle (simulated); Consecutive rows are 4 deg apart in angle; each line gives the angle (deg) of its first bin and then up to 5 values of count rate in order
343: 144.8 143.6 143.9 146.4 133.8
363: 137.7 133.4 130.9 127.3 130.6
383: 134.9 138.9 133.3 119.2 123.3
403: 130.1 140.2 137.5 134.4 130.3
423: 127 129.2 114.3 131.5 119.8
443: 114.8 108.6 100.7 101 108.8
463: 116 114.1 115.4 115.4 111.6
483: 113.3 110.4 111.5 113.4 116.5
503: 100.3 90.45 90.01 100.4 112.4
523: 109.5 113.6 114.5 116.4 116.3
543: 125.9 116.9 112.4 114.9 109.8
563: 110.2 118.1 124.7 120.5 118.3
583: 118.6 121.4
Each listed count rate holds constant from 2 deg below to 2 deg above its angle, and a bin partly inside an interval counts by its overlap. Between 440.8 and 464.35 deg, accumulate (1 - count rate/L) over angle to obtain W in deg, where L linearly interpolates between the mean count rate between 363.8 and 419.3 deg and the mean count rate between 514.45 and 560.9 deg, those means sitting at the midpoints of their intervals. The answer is 3.07 deg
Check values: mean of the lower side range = 132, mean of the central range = 108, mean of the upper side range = 114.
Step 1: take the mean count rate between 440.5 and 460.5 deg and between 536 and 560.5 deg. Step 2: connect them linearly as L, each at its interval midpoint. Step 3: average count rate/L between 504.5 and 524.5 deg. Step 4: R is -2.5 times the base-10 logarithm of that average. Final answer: 0.13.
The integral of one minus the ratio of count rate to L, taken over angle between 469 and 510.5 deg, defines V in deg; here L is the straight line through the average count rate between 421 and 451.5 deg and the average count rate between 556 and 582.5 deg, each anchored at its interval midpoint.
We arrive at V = 3.2 deg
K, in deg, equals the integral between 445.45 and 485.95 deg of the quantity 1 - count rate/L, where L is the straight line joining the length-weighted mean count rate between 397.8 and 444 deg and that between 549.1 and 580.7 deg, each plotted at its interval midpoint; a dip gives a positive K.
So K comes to 4.5 deg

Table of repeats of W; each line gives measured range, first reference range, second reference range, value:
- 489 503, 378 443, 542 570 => 1.1 deg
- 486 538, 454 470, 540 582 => 2.9 deg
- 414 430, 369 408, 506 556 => -0.4 deg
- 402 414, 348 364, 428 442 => -0.7 deg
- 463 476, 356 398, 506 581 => 0.7 deg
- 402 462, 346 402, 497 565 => 1.7 deg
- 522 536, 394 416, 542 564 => 0.5 deg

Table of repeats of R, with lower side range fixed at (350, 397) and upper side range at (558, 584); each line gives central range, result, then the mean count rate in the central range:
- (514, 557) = 0.057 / 114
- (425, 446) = 0.065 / 121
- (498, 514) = 0.242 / 98.3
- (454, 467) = 0.153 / 110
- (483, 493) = 0.120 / 111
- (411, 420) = -0.027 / 134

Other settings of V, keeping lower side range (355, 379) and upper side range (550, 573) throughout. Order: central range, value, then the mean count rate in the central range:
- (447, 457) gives 1.8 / 102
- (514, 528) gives 1.1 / 109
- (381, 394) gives -0.3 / 134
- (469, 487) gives 1.4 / 114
